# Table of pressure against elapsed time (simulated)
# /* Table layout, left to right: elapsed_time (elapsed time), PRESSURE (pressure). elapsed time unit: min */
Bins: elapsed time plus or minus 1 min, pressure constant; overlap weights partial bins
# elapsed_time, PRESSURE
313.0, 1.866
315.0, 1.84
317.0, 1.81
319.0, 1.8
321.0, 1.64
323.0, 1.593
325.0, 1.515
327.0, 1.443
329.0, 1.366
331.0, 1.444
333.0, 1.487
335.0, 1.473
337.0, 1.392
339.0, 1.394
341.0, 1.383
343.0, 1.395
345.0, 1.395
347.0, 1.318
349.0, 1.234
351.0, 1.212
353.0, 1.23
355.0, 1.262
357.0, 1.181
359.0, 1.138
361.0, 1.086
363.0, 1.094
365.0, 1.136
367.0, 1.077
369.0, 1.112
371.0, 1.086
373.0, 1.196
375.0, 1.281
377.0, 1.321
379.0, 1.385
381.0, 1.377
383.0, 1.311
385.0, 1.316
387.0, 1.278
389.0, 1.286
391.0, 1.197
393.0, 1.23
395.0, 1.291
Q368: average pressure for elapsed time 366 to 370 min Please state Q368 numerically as 1.09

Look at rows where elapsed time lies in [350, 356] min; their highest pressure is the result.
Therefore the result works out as 1.262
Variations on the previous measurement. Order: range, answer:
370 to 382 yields 1.385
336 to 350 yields 1.395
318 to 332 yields 1.8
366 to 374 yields 1.196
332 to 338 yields 1.487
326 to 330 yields 1.443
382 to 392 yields 1.316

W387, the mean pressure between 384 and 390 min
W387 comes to 1.29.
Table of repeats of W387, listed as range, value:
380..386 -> 1.33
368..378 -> 1.2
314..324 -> 1.74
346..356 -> 1.25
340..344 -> 1.39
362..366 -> 1.11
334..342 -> 1.41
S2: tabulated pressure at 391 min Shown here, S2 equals 1.197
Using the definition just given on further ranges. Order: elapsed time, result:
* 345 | 1.395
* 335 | 1.473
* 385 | 1.316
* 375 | 1.281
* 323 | 1.593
